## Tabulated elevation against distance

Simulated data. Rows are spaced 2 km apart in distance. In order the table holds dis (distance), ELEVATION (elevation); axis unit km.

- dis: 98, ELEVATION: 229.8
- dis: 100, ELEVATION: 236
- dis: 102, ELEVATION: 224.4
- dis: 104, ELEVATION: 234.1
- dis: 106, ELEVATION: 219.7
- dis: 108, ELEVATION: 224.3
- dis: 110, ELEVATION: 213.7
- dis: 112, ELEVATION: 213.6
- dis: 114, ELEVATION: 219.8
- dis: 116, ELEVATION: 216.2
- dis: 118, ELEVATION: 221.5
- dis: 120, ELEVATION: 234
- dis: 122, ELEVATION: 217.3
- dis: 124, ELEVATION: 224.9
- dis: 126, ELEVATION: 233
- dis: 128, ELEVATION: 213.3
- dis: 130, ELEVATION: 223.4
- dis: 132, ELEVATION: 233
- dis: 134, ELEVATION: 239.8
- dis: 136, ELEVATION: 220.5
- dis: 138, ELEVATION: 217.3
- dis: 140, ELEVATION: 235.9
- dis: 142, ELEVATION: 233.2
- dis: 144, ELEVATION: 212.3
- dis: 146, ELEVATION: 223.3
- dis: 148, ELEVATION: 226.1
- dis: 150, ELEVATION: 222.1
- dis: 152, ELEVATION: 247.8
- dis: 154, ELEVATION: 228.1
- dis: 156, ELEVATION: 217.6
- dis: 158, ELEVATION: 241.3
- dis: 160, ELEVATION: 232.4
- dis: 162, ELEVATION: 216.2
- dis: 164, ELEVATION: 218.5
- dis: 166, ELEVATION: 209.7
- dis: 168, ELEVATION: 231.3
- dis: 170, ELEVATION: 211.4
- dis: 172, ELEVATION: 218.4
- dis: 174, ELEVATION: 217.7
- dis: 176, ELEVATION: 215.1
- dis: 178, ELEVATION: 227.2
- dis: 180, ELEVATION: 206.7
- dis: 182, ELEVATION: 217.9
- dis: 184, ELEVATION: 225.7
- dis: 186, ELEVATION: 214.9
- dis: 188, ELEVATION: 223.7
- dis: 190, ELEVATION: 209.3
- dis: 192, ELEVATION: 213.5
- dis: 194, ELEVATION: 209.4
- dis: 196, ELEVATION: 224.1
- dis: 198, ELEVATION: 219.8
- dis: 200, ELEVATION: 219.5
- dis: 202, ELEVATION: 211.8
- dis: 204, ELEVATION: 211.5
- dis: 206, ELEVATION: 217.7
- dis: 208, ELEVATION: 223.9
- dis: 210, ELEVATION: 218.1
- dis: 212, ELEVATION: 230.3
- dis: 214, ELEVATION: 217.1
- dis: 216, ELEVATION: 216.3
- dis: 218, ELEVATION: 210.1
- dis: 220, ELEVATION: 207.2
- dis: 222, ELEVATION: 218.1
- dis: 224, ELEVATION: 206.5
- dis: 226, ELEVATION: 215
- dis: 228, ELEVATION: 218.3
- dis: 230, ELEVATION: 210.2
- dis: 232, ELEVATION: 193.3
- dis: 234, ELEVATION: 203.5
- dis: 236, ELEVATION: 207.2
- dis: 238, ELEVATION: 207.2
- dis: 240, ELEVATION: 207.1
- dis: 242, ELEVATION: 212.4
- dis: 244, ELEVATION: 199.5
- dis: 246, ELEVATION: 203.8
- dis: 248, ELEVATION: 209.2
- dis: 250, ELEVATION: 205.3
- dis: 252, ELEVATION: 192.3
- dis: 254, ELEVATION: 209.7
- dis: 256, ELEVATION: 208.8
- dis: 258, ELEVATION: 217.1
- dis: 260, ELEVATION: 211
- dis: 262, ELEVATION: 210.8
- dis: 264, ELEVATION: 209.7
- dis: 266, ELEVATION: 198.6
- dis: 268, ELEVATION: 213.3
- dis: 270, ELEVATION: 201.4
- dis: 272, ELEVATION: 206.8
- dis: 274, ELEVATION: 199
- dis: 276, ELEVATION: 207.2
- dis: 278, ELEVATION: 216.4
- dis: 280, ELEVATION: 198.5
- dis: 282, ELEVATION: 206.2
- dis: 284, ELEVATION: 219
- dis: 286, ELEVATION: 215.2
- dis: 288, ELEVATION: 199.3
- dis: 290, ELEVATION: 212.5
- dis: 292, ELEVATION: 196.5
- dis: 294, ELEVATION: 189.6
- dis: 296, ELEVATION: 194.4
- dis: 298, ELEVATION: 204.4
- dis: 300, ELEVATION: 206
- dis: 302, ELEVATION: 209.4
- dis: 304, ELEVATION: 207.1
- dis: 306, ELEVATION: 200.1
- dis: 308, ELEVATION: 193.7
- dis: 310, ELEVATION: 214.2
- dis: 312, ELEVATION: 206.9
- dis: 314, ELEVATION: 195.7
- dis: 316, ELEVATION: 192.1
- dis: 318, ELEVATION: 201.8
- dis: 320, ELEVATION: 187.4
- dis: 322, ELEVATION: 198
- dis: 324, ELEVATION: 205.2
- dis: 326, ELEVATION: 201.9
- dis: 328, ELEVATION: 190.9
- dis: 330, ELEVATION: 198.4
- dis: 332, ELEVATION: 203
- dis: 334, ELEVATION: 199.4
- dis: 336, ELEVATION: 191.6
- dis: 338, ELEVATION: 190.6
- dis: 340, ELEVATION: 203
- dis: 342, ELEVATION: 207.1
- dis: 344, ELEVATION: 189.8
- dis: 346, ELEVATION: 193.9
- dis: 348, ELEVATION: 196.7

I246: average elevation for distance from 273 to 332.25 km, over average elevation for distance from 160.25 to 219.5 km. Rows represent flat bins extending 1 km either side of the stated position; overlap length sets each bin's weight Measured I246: 0.93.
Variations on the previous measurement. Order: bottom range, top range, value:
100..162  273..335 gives 0.90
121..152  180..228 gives 0.96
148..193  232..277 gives 0.93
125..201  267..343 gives 0.91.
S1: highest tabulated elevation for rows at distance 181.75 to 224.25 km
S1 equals 230.3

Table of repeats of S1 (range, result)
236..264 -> 217.1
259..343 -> 219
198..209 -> 223.9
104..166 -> 247.8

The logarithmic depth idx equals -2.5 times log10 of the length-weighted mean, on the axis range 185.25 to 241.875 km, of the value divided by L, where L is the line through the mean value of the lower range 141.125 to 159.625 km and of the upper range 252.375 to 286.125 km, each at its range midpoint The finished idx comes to 0.02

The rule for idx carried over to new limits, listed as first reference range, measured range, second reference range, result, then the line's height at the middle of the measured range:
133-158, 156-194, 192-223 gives 0.02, 222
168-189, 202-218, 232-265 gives -0.03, 213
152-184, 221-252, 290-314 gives 0.02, 212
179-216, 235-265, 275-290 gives 0.03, 212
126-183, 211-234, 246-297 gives 0.00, 213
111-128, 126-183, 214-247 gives -0.03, 218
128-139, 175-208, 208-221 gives 0.01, 219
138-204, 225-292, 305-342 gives 0.01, 208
